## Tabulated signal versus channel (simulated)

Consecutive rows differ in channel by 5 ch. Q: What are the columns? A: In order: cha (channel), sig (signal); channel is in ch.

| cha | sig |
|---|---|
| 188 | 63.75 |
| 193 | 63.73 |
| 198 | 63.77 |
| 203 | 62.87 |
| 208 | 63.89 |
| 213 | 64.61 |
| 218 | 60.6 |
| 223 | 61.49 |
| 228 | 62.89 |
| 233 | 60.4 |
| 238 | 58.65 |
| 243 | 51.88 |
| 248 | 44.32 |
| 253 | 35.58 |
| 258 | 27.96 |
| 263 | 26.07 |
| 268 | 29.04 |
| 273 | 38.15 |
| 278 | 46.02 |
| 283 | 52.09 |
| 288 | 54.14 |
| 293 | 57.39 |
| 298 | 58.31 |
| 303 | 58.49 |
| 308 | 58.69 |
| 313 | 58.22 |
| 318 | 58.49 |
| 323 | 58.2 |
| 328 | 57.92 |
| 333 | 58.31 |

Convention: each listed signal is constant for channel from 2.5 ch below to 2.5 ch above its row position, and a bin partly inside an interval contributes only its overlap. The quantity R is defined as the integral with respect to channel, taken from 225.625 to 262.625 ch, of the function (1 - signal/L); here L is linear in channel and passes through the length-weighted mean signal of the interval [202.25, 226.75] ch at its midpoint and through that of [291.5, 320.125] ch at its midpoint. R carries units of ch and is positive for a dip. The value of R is 8.4 ch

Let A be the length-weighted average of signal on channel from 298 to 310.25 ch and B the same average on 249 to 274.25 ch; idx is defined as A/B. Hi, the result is 1.84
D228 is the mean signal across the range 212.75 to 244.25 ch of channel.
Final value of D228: 60.1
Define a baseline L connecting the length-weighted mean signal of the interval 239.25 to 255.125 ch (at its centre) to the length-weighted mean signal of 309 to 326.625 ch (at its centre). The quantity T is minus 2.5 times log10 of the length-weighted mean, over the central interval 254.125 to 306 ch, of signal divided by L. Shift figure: 0.16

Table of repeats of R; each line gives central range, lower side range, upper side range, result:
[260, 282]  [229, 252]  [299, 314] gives 7.9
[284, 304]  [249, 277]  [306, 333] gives -4.2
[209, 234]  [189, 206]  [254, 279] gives -4.5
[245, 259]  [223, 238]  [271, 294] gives 4.7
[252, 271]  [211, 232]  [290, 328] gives 9.7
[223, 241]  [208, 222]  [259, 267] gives -3.8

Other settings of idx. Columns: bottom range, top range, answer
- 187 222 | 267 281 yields 0.62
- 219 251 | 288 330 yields 1.03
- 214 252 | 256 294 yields 0.72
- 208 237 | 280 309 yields 0.91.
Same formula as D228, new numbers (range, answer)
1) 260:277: 32.3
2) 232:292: 43.6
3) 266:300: 48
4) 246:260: 35.9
